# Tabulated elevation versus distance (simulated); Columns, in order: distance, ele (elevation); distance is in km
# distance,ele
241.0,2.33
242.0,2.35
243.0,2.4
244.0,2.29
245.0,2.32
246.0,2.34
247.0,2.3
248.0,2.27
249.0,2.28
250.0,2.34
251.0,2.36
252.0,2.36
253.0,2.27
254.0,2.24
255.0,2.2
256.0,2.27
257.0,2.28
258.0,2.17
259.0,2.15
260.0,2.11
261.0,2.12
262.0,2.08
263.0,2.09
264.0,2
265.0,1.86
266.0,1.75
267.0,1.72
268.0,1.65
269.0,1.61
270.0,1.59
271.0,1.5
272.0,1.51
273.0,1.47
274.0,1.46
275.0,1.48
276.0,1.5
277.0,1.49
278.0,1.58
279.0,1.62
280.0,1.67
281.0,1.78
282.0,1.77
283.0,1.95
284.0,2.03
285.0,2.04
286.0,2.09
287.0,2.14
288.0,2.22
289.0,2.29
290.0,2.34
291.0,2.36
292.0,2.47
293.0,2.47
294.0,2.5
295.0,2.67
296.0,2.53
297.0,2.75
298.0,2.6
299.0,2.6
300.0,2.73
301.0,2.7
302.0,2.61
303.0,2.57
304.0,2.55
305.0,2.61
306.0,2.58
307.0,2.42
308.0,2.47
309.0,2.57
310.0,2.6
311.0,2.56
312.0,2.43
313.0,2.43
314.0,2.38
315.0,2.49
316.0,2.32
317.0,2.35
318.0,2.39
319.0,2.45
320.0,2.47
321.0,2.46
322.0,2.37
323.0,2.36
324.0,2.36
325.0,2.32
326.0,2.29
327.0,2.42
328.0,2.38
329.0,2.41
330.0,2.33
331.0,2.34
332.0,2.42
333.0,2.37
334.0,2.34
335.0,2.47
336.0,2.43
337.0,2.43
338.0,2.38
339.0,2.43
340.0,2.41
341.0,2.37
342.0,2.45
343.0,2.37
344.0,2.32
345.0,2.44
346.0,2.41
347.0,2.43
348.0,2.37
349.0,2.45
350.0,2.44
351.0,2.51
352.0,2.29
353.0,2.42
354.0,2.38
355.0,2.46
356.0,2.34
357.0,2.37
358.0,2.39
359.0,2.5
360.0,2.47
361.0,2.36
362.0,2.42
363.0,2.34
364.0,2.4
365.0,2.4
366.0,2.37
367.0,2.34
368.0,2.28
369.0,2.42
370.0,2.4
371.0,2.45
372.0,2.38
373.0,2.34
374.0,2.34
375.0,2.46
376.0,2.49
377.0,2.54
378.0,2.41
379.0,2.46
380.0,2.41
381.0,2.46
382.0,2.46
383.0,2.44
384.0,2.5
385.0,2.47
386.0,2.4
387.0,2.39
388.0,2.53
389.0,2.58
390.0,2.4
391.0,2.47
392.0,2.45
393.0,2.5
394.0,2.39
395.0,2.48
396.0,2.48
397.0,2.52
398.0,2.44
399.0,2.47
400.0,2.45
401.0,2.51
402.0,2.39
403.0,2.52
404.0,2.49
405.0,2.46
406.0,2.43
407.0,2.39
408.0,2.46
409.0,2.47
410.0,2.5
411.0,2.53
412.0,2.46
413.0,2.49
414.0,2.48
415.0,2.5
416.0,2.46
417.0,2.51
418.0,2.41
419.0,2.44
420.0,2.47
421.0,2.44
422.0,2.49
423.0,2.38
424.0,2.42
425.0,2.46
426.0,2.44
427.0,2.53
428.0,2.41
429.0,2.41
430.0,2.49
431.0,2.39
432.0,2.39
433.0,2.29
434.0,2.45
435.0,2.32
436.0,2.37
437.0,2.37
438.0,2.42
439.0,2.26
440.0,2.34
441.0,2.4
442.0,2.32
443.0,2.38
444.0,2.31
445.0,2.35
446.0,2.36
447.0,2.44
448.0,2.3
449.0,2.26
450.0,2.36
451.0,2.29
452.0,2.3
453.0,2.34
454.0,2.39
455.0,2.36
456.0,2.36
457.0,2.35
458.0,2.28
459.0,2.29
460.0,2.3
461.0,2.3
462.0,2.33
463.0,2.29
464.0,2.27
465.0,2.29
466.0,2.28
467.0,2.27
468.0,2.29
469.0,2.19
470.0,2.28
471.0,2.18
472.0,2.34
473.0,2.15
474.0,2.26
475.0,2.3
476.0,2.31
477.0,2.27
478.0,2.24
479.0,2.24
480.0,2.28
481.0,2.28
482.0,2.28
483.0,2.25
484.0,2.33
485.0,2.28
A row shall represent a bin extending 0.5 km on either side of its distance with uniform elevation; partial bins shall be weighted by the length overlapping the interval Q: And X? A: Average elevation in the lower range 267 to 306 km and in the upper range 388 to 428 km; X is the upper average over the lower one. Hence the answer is 1.2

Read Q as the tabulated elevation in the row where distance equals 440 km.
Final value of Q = 2.34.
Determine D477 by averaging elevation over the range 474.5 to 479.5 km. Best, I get 2.27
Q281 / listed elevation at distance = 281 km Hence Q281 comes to 1.78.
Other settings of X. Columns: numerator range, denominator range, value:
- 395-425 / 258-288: 1.37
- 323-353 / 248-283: 1.26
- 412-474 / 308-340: 0.98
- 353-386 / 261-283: 1.43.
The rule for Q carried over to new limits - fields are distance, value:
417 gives 2.51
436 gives 2.37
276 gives 1.5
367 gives 2.34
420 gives 2.47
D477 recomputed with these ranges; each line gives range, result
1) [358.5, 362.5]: 2.44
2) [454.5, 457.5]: 2.36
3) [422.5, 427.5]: 2.45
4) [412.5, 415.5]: 2.49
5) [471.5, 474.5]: 2.25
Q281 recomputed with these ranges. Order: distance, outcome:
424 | 2.42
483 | 2.25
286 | 2.09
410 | 2.5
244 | 2.29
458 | 2.28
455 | 2.36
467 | 2.27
